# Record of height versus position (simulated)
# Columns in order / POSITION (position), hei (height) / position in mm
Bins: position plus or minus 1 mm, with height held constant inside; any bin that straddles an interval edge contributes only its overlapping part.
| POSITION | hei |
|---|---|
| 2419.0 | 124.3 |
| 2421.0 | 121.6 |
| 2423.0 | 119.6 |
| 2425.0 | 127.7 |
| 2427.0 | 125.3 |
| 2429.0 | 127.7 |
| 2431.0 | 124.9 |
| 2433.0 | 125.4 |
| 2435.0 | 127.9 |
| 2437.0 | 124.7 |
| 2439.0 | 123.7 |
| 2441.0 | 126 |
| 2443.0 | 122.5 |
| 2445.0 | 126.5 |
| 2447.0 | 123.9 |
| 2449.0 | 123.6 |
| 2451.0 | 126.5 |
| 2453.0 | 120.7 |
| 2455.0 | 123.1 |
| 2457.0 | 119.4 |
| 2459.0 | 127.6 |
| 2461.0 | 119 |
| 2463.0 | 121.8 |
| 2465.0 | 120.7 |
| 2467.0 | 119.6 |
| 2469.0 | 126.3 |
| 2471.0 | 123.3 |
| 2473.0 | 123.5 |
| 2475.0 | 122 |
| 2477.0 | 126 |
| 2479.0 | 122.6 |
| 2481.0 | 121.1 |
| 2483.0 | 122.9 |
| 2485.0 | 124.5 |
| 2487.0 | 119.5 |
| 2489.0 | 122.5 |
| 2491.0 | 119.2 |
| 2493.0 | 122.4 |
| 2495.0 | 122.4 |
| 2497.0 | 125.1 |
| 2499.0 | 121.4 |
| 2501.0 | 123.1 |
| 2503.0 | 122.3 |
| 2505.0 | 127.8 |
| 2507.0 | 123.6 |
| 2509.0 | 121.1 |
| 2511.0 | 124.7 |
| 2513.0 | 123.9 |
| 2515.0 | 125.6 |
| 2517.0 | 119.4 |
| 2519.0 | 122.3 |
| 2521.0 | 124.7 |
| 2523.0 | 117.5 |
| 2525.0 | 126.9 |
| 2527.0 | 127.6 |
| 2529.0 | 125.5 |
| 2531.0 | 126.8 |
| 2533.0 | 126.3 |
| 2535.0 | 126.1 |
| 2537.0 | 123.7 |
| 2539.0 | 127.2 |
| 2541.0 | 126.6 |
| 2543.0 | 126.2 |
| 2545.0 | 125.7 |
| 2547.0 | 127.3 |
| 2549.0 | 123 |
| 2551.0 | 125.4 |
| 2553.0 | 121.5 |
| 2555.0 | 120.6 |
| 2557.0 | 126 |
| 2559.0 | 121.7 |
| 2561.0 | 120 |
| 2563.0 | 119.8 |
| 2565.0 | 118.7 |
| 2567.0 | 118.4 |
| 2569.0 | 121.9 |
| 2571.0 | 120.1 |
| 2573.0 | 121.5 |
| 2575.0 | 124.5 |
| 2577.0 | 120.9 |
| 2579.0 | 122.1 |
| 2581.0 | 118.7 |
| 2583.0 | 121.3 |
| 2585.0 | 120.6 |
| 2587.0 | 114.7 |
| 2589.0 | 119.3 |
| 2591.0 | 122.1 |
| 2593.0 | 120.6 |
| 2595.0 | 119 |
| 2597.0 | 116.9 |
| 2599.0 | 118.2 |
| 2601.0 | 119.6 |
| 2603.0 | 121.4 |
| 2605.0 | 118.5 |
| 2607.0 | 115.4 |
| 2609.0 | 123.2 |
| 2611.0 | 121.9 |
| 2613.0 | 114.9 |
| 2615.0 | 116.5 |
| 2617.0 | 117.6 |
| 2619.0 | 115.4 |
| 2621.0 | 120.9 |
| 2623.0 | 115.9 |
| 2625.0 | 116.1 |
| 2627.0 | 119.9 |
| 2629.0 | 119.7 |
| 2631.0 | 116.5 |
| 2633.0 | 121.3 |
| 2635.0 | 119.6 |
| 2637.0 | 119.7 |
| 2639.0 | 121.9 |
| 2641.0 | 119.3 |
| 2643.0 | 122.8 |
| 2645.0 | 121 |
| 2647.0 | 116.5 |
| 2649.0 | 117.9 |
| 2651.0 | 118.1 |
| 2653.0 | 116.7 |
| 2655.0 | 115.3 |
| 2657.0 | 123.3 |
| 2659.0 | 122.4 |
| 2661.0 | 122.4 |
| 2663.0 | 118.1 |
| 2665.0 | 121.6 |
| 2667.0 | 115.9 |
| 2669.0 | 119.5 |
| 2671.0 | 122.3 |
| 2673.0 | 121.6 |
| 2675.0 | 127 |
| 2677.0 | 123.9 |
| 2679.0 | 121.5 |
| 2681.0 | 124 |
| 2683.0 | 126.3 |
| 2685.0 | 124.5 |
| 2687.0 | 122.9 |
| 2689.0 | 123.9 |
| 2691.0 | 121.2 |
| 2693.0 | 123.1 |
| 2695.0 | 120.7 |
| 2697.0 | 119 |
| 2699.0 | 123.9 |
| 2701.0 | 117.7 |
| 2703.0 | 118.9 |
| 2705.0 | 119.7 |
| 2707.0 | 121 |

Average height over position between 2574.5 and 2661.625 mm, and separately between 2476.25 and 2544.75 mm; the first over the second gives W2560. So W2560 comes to 0.96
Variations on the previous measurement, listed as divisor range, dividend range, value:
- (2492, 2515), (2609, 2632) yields 0.96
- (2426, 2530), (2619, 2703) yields 0.98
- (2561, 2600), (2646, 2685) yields 1.01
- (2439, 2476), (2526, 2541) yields 1.02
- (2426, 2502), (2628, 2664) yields 0.97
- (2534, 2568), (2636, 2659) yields 0.97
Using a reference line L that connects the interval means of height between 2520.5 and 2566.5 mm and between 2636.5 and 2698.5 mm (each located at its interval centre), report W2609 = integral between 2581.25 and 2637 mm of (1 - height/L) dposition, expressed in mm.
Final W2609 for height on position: 1.7 mm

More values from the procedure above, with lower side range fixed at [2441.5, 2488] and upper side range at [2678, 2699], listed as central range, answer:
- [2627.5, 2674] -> 1.2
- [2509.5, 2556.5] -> -0.6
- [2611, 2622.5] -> 0.5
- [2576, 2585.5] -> 0.2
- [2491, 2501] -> 0.0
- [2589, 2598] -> 0.2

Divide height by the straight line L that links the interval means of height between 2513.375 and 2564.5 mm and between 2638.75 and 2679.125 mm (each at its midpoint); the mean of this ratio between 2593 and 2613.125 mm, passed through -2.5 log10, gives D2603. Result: 0.03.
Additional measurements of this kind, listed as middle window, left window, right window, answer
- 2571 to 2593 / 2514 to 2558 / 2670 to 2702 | 0.03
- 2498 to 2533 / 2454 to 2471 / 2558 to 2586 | -0.02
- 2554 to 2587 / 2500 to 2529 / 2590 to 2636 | 0.00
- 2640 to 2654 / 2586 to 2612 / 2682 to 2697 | 0.02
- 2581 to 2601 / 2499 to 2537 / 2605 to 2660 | 0.01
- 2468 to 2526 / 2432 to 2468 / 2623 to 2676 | 0.00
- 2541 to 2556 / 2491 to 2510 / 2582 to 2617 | -0.03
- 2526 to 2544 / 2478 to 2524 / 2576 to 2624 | -0.04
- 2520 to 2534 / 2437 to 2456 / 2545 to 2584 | -0.02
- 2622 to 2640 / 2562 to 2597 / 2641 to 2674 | 0.01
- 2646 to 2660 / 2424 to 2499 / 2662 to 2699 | 0.03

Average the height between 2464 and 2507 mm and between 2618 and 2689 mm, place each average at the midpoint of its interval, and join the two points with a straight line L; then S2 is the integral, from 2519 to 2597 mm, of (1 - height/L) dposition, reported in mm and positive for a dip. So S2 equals -0.5 mm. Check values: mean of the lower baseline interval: 123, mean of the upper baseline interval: 120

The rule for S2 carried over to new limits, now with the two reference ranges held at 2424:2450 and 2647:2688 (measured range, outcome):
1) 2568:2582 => 0.2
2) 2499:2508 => 0.0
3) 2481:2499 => 0.3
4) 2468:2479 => 0.1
